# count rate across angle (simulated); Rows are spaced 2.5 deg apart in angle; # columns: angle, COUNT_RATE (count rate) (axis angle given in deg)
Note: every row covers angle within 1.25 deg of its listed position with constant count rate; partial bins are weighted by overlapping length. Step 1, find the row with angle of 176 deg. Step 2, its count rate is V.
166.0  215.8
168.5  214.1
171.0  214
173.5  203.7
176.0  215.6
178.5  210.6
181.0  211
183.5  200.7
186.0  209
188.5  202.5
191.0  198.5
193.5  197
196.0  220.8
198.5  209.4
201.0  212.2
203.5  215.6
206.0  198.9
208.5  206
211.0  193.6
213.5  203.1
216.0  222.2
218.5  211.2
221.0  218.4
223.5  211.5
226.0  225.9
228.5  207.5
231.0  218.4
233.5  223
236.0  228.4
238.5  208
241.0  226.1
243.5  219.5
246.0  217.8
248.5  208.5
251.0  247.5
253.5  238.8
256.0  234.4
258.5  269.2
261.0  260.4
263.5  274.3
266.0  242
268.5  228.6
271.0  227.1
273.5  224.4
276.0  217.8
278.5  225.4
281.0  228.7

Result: 215.6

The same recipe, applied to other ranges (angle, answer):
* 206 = 198.9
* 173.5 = 203.7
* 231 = 218.4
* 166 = 215.8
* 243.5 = 219.5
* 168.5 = 214.1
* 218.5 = 211.2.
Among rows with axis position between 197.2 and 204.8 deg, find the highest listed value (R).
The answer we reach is 215.6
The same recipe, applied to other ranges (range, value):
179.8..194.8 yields 211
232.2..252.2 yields 247.5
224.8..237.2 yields 228.4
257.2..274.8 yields 274.3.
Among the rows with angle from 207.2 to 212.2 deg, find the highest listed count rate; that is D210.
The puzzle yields 206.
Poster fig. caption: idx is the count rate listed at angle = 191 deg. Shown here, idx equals 198.5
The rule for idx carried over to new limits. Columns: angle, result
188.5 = 202.5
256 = 234.4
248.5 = 208.5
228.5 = 207.5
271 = 227.1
